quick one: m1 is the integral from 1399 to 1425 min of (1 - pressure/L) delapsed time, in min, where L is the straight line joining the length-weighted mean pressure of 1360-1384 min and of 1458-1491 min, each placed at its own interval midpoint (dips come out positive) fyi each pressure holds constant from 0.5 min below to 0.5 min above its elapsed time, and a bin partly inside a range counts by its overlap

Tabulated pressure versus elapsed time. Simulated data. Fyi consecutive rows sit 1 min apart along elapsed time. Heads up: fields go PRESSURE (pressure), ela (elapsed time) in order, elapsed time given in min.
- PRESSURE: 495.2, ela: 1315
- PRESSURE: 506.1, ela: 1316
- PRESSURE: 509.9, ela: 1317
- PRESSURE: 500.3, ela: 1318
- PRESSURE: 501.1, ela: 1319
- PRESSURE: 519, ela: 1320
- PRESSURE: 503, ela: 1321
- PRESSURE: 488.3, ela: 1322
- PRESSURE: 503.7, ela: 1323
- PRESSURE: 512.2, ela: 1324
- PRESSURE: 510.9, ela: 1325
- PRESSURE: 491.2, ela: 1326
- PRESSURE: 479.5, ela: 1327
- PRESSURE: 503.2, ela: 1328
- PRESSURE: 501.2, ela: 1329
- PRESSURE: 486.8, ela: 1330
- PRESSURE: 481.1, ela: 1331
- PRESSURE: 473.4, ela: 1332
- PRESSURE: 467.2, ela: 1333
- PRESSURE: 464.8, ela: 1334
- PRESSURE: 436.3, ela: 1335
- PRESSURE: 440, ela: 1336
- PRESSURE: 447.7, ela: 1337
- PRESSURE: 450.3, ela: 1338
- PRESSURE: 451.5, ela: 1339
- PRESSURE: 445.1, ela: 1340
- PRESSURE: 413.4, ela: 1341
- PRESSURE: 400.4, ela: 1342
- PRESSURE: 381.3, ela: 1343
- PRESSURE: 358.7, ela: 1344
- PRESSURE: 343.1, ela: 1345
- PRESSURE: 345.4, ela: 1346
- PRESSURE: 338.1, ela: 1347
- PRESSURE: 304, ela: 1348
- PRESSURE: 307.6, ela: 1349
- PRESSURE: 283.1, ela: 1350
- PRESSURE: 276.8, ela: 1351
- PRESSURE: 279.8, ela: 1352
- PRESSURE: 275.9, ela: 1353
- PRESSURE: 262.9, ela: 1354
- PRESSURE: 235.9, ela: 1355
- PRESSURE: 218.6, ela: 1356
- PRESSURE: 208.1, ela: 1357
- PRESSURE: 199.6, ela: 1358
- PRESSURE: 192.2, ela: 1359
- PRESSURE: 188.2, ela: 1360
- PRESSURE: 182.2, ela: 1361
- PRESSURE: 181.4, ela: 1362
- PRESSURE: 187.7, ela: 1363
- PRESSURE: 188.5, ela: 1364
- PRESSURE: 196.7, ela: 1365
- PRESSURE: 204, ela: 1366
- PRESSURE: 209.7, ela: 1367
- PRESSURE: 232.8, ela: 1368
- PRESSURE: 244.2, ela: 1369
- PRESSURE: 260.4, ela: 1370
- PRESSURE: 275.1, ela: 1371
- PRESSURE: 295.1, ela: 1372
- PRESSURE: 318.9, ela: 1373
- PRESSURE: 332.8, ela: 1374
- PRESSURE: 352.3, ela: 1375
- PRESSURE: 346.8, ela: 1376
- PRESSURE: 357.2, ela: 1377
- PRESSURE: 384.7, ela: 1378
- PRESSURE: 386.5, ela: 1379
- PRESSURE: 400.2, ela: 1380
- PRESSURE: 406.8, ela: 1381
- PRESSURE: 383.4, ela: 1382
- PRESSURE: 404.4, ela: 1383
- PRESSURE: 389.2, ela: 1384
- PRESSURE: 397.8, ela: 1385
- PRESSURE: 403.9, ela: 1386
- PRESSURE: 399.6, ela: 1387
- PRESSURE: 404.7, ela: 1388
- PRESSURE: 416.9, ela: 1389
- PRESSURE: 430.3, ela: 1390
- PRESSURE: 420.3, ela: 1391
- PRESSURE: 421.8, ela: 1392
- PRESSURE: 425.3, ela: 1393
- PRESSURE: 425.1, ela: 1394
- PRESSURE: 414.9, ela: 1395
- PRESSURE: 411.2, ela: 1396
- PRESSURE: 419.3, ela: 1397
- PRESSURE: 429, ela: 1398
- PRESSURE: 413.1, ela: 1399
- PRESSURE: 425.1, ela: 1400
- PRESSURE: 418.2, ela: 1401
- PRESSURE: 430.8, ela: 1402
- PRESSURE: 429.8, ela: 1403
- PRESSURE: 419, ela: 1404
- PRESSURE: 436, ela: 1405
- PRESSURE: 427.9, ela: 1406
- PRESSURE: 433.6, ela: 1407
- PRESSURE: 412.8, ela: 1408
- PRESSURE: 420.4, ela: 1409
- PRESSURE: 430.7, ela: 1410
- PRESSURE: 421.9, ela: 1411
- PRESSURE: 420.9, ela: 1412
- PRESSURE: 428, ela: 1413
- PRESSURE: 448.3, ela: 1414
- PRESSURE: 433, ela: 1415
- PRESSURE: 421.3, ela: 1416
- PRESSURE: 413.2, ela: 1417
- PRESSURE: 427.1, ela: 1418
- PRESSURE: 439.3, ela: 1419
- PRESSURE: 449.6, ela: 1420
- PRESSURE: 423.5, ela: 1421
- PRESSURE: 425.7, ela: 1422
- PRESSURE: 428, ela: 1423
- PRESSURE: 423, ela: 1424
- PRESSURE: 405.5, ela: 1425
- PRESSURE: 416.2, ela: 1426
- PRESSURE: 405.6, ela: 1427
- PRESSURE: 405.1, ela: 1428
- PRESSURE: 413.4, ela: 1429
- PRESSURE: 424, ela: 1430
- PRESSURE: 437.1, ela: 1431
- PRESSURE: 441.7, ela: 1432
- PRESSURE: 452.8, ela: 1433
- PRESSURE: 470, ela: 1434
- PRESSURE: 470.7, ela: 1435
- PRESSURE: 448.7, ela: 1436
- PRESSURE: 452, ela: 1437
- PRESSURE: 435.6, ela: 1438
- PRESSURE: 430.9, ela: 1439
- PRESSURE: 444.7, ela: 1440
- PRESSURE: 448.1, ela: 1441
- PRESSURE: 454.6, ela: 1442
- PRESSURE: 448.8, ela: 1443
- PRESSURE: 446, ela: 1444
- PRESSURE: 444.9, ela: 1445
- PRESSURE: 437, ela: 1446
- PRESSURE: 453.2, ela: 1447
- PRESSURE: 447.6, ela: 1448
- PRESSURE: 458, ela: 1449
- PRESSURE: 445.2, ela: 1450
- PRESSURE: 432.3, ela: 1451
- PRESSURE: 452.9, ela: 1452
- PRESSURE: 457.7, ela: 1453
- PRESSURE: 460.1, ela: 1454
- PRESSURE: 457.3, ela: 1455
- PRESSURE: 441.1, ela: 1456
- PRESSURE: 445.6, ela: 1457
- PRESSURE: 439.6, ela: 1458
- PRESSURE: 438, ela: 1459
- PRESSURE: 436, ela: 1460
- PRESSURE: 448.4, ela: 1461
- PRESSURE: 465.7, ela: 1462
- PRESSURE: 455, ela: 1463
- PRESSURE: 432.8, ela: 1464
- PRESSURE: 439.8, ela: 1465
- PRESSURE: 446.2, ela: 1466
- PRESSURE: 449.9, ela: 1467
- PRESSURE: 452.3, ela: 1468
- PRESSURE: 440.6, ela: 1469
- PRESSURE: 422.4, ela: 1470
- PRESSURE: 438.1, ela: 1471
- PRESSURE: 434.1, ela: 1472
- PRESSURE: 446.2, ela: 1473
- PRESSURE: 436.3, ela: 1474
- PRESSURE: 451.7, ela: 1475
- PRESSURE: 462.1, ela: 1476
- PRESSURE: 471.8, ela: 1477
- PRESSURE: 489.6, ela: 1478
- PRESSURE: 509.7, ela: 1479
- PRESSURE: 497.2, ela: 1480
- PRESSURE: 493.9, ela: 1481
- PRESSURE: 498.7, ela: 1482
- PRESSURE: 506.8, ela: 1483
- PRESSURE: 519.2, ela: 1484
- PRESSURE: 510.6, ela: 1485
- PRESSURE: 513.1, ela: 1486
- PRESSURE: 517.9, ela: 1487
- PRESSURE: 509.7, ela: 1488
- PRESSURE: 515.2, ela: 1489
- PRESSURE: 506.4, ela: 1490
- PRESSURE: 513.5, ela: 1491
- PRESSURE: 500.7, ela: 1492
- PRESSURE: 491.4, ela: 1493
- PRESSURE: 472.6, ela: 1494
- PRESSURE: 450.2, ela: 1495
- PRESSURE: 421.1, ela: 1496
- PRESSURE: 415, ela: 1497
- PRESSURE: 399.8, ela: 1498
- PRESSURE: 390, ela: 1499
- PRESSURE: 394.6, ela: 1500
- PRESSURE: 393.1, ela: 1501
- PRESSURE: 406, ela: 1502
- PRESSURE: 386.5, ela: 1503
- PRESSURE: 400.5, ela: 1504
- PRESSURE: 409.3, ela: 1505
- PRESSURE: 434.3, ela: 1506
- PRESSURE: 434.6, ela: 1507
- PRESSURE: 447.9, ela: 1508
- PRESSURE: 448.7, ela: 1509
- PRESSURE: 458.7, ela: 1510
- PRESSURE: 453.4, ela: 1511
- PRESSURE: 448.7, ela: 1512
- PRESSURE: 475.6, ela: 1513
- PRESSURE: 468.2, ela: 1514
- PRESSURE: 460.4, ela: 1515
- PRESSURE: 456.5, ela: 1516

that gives -4.69 min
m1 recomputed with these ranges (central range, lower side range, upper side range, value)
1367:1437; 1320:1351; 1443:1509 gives 6.3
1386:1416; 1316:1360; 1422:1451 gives 0.1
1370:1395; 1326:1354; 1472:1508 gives 2.2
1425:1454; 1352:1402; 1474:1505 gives -2.7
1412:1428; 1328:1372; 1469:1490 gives -0.7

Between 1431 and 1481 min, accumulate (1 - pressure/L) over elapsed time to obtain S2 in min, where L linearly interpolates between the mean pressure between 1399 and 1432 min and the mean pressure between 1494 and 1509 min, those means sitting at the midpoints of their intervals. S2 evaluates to -3.6 min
